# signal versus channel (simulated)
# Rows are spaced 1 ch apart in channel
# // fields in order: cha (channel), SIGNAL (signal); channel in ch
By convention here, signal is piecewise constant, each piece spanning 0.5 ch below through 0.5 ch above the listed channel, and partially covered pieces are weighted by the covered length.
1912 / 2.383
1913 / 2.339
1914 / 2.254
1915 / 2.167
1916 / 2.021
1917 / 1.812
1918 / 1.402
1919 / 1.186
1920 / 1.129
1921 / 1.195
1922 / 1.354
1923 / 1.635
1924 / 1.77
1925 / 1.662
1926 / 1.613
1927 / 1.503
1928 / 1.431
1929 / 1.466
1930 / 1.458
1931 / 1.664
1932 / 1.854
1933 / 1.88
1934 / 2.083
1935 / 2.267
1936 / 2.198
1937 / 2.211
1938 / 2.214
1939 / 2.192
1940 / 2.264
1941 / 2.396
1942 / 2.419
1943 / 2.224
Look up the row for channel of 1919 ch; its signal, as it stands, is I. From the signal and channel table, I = 1.186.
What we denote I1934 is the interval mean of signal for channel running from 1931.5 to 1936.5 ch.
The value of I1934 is 2.06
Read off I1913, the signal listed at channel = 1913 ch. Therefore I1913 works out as 2.339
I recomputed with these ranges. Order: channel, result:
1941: 2.396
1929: 1.466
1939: 2.192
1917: 1.812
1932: 1.854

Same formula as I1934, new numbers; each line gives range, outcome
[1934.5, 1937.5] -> 2.23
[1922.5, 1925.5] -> 1.69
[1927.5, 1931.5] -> 1.5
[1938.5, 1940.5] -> 2.23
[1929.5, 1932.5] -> 1.66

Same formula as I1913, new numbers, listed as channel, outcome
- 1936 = 2.198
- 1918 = 1.402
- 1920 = 1.129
